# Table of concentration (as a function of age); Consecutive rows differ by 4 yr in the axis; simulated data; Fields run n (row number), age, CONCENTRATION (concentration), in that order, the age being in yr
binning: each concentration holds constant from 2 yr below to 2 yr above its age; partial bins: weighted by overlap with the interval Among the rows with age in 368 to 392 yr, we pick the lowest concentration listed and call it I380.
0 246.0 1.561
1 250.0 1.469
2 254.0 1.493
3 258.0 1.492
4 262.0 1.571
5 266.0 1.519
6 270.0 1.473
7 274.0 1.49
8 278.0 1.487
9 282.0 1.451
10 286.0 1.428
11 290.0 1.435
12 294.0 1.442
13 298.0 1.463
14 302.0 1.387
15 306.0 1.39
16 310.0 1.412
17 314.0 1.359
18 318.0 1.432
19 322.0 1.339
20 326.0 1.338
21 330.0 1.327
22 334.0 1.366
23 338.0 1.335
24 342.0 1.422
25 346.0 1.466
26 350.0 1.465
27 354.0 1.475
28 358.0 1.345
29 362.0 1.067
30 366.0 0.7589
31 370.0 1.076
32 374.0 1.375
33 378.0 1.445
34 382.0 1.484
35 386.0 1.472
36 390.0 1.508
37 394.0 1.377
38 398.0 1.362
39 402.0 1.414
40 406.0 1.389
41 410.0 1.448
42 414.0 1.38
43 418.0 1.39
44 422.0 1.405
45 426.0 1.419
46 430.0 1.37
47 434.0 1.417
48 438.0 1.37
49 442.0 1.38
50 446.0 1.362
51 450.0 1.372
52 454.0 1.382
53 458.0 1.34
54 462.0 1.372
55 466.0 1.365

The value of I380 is 1.076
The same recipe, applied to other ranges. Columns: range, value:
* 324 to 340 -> 1.327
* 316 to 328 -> 1.338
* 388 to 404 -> 1.362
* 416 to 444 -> 1.37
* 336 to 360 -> 1.335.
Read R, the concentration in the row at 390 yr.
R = 1.508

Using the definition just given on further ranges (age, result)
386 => 1.472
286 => 1.428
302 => 1.387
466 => 1.365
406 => 1.389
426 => 1.419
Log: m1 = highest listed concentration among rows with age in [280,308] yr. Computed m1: 1.463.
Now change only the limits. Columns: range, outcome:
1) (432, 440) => 1.417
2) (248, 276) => 1.571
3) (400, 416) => 1.448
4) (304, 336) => 1.432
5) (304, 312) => 1.412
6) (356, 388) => 1.484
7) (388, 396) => 1.508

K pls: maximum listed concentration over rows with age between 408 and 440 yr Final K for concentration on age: 1.448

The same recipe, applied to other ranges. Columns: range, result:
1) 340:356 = 1.475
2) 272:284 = 1.49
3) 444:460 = 1.382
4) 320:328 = 1.339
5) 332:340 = 1.366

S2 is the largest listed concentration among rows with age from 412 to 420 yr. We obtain 1.39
